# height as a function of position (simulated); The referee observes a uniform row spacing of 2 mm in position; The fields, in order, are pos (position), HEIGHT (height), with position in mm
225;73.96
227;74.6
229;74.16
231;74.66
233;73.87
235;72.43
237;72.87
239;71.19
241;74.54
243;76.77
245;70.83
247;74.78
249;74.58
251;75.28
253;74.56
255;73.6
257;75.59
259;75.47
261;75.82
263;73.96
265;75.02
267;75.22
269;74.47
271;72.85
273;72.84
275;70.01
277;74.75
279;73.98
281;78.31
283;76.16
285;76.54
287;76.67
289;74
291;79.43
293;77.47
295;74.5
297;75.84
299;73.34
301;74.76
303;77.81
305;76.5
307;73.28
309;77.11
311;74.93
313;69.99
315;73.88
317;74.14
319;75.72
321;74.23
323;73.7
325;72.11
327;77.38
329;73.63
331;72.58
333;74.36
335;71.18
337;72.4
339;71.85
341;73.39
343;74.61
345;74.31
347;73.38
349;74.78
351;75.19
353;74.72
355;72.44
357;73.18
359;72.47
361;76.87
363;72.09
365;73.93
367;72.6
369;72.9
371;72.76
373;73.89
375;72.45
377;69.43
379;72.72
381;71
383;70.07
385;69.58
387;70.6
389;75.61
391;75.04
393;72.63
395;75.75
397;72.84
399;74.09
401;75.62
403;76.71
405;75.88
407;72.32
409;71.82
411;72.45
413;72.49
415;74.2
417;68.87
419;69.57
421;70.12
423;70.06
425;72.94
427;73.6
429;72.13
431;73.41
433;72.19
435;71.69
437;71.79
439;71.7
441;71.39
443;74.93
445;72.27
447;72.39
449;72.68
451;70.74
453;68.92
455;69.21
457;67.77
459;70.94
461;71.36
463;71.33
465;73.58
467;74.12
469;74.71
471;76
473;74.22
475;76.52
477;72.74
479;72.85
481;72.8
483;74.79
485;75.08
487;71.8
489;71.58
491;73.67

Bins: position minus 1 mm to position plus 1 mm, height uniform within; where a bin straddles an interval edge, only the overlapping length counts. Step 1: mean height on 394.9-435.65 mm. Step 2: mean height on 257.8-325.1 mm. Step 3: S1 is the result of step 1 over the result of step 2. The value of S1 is 1.0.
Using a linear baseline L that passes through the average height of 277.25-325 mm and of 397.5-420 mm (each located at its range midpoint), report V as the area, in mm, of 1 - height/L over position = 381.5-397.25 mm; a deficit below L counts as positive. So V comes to 0.16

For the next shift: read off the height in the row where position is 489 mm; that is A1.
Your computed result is 71.58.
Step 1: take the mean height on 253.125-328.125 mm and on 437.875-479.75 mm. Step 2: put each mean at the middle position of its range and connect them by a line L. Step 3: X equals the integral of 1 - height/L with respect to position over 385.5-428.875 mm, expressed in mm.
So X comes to 0.13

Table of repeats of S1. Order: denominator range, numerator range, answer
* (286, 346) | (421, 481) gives 0.97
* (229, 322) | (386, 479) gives 0.97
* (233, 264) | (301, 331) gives 1.01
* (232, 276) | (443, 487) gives 0.98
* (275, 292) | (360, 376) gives 0.97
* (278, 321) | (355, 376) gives 0.97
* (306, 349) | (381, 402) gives 0.99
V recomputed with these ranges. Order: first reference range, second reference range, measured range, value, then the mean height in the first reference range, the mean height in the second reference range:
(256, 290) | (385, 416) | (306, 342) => 0.35 mm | 74.8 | 73.7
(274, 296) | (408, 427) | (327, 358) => 0.10 mm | 75.6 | 71.5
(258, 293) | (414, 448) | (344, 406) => -0.27 mm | 75.1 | 72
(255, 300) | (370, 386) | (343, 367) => -0.53 mm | 75.1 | 71.5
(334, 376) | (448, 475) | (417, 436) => 0.25 mm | 73.4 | 72.1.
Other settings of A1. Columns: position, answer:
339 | 71.85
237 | 72.87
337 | 72.4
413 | 72.49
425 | 72.94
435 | 71.69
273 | 72.84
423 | 70.06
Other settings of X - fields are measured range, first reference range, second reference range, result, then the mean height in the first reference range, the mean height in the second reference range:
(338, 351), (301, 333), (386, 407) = 0.11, 74.5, 74.4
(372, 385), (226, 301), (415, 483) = 0.30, 74.6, 72.2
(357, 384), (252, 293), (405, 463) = 0.15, 75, 71.6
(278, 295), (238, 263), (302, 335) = -0.47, 74.4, 74.4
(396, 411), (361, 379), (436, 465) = -0.40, 72.8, 71.3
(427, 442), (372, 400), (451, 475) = 0.03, 72.5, 72.1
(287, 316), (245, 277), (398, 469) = -0.61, 74.2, 72.2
